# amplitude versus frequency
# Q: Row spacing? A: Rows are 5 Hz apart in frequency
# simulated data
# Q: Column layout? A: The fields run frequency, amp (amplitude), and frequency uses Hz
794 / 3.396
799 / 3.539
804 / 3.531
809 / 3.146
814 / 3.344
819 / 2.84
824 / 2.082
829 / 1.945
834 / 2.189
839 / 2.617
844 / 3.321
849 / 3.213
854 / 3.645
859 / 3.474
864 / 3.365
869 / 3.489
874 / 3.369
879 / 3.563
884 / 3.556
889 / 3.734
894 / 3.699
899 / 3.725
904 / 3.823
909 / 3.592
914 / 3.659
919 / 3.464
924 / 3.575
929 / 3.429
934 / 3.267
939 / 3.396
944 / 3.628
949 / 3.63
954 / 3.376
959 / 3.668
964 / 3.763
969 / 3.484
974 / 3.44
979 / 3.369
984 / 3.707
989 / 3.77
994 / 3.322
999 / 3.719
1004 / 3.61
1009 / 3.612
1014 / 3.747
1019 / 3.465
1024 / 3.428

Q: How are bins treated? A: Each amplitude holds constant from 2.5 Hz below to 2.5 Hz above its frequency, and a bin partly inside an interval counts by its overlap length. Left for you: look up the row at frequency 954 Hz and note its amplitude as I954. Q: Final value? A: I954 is 3.376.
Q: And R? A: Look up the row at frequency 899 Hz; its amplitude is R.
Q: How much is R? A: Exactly 3.725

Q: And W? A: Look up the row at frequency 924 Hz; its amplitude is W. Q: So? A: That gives 3.575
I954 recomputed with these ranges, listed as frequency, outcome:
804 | 3.531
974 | 3.44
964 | 3.763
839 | 2.617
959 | 3.668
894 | 3.699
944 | 3.628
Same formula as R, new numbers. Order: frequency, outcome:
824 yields 2.082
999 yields 3.719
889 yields 3.734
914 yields 3.659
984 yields 3.707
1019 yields 3.465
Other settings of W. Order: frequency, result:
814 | 3.344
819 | 2.84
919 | 3.464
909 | 3.592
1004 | 3.61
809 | 3.146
